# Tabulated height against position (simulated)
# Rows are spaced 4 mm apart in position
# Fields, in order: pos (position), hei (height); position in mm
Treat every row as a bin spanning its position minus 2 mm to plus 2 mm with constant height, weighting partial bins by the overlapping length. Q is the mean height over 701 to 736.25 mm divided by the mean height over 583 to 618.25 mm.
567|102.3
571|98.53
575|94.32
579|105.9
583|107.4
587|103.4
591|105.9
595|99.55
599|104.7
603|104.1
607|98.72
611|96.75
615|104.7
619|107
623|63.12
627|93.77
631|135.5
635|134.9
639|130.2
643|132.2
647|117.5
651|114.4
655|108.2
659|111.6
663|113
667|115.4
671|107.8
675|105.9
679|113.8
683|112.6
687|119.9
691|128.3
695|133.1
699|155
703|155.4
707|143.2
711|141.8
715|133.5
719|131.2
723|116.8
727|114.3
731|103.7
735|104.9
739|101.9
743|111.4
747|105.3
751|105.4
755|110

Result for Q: 1.24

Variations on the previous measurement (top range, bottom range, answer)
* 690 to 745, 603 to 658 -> 1.15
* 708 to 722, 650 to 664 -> 1.21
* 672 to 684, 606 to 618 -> 1.10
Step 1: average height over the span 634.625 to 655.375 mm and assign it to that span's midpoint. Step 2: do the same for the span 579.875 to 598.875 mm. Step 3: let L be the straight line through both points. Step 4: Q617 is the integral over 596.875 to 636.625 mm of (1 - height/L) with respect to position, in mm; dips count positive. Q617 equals 3.4 mm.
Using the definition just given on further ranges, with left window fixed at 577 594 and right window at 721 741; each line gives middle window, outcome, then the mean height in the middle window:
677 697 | -2.6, 122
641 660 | -1.9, 117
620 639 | -0.5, 109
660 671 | -0.6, 113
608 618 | 0.4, 101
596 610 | 0.5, 102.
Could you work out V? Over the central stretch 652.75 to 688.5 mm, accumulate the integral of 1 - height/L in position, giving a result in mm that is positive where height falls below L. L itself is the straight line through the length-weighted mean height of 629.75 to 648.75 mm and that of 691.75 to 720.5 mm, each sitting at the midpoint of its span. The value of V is 6.2 mm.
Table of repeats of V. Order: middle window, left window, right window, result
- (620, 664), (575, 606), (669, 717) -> 1.0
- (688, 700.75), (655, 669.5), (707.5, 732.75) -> -1.9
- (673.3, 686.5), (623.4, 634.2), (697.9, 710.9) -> 2.4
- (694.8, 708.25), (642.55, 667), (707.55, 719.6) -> -1.7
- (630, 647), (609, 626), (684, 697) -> -4.8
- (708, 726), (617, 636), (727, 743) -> -4.2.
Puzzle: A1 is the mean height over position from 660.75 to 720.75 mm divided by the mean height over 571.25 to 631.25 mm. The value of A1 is 1.27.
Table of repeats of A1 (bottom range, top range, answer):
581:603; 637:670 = 1.13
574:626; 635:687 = 1.17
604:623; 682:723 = 1.38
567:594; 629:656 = 1.22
